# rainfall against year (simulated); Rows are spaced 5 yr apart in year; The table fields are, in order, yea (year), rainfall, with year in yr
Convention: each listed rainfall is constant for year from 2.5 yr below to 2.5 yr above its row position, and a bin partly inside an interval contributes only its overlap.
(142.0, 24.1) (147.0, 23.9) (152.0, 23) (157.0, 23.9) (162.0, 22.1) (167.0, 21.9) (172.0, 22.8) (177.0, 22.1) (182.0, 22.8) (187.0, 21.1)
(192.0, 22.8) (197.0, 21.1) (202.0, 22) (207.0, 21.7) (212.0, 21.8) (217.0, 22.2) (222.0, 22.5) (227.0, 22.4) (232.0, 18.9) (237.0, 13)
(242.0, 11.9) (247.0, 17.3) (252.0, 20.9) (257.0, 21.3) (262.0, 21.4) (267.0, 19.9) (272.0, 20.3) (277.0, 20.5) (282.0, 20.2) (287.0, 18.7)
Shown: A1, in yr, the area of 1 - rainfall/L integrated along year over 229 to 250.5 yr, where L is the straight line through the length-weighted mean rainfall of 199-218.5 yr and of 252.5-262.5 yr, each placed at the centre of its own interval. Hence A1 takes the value 5.8 yr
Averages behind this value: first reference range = 21.9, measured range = 15.7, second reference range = 21.2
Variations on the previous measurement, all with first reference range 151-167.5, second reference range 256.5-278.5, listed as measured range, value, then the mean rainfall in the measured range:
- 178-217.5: 0.2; 21.9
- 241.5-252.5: 2.2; 16.8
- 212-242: 3.0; 19.3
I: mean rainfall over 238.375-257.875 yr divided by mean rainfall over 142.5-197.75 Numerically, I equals 0.76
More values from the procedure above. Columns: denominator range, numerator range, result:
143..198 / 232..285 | 0.83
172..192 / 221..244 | 0.79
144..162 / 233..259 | 0.72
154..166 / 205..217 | 0.96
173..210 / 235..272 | 0.83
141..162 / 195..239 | 0.88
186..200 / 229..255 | 0.76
